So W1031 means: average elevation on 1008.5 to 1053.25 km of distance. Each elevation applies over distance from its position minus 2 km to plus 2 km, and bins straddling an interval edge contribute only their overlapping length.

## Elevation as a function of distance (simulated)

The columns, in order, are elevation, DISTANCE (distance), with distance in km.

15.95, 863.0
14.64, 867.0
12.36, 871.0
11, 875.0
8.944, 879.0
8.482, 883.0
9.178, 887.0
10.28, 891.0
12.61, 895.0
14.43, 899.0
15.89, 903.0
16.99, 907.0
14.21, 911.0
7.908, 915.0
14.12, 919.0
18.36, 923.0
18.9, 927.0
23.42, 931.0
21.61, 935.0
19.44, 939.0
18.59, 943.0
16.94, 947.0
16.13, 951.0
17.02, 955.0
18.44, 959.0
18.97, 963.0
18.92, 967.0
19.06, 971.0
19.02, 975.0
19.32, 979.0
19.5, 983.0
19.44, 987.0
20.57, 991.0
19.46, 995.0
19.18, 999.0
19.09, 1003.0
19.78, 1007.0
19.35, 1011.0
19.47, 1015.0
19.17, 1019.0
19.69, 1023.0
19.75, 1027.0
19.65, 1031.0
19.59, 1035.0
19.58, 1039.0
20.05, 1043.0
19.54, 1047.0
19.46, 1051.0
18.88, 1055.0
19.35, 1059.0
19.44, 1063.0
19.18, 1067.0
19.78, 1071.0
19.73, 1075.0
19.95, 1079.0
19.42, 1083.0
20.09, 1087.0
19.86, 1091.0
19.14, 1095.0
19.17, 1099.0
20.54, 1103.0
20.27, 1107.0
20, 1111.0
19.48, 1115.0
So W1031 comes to 19.6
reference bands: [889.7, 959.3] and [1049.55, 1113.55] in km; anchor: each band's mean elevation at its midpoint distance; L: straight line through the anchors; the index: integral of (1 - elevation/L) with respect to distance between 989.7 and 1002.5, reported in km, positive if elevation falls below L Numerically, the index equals -1.2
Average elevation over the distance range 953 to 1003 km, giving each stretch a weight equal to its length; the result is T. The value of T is 19.1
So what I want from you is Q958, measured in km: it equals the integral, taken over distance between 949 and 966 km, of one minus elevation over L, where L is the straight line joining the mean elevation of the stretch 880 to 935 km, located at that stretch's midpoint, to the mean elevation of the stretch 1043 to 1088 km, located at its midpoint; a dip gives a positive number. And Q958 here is -1.8 km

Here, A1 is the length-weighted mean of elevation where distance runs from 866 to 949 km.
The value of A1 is 14.7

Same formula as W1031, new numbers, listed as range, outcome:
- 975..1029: 19.5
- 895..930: 15.2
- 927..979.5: 19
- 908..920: 12.3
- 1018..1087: 19.6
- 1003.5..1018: 19.5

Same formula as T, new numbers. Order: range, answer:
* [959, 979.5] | 19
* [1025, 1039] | 19.7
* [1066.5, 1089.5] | 19.7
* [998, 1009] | 19.4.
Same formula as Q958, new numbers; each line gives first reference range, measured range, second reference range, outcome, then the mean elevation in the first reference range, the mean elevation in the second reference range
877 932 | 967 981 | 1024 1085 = -2.3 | 13.7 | 19.6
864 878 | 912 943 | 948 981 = -2.8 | 12.6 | 18.3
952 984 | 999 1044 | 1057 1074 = -1.0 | 18.7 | 19.5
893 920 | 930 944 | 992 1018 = -4.8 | 13.7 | 19.4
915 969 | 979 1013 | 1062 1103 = -1.5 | 18.1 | 19.6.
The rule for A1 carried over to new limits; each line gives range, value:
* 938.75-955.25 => 17.5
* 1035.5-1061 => 19.5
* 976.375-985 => 19.4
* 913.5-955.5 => 17.6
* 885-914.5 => 13.1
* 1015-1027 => 19.5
